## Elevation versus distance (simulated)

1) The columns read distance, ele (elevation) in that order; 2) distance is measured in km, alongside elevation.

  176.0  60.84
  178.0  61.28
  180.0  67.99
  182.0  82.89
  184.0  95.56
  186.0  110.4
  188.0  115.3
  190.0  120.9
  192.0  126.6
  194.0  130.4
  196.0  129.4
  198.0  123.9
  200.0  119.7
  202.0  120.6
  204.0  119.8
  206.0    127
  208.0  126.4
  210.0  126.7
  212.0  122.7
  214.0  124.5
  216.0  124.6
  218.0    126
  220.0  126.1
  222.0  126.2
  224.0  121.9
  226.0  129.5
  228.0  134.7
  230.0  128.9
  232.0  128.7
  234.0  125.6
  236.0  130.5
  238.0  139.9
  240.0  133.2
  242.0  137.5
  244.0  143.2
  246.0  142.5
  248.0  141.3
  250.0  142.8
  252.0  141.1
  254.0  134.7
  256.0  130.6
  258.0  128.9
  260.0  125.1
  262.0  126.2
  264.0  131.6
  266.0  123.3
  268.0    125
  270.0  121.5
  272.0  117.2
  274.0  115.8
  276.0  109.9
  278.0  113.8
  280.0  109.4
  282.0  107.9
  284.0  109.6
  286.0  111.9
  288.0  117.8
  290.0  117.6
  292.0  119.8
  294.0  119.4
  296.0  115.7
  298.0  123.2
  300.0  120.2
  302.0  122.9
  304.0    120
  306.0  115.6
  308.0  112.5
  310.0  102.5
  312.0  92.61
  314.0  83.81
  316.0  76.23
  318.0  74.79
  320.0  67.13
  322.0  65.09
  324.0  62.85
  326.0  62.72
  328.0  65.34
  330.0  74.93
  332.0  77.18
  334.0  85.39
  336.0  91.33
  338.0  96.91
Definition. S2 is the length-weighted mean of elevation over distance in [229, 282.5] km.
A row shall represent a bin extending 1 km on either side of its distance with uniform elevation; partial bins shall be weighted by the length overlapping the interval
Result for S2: 128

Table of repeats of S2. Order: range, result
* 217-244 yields 130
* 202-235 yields 126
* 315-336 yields 72.1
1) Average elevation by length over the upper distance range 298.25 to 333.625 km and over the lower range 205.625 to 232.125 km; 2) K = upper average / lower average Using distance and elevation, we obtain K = 0.7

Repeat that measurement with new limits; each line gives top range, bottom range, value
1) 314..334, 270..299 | 0.62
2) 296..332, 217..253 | 0.68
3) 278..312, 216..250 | 0.87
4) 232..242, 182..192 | 1.21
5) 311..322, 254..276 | 0.62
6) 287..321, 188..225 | 0.85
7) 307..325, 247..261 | 0.61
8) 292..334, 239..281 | 0.73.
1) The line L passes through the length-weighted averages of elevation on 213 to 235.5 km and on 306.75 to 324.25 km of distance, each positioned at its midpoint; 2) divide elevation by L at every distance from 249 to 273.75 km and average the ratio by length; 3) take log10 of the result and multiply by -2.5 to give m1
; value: -0.177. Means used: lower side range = 127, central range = 129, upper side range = 83.2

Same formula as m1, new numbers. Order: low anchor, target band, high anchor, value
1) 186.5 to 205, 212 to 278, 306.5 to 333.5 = -0.223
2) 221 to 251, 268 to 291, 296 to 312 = 0.069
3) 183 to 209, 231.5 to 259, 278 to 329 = -0.218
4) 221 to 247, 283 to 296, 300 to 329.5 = -0.139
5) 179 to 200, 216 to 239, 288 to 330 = -0.207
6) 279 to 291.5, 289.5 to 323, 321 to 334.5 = -0.114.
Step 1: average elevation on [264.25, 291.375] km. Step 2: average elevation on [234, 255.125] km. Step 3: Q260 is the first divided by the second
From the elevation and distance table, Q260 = 0.8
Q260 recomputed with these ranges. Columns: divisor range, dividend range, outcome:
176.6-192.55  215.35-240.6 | 1.34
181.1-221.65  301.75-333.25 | 0.71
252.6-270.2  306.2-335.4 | 0.62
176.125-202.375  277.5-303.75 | 1.09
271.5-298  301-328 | 0.77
